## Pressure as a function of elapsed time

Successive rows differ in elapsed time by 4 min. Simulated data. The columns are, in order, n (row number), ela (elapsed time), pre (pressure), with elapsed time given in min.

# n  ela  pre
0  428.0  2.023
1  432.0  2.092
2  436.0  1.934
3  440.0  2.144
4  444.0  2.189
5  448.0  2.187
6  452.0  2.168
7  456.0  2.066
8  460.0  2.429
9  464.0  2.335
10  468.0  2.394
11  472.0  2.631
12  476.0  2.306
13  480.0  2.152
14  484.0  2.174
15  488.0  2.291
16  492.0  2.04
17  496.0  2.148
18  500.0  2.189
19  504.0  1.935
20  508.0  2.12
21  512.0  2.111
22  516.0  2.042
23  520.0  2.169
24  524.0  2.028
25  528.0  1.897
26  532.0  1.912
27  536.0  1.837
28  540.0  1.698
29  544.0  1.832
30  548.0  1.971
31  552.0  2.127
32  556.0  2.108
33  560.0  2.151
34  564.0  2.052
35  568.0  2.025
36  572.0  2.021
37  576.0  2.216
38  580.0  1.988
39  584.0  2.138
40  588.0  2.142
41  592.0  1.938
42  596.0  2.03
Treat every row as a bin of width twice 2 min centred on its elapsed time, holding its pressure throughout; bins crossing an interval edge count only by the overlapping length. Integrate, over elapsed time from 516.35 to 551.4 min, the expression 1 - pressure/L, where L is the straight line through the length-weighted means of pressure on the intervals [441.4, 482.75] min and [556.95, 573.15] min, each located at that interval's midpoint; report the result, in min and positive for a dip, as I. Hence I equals 3.3 min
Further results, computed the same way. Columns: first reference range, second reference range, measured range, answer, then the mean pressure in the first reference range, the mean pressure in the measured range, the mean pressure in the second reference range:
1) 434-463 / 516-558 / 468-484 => -1.8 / 2.17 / 2.34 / 1.96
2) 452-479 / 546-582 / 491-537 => 3.5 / 2.34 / 2.04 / 2.07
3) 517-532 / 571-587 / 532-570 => 1.5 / 2.02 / 1.97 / 2.1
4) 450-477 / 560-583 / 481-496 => 0.7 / 2.33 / 2.16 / 2.07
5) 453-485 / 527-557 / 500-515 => 0.2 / 2.31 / 2.07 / 1.92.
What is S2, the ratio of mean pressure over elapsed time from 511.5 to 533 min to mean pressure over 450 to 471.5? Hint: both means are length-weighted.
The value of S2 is 0.88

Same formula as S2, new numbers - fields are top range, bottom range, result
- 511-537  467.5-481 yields 0.84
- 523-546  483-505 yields 0.87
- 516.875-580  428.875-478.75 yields 0.90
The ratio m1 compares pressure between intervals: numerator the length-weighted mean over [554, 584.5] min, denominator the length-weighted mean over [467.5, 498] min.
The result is 0.92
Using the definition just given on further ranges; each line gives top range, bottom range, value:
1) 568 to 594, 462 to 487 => 0.89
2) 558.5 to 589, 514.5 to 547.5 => 1.08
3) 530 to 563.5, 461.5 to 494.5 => 0.86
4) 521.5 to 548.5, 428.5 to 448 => 0.90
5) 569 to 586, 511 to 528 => 1.01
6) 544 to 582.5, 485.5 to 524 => 0.98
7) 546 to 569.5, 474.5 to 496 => 0.95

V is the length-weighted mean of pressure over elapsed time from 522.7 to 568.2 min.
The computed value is 1.97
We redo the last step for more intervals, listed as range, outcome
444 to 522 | 2.2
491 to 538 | 2.04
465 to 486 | 2.33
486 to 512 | 2.12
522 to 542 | 1.87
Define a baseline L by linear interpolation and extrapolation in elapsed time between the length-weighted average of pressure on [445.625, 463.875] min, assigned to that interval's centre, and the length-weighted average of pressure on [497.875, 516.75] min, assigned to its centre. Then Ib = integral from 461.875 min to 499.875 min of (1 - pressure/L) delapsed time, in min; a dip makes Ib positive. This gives -2.0 min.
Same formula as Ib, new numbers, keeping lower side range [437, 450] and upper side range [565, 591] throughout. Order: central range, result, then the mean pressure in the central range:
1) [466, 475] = -1.5 min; 2.49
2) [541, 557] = 0.9 min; 1.98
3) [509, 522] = 0.0 min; 2.11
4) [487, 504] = 0.0 min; 2.13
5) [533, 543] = 1.5 min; 1.79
